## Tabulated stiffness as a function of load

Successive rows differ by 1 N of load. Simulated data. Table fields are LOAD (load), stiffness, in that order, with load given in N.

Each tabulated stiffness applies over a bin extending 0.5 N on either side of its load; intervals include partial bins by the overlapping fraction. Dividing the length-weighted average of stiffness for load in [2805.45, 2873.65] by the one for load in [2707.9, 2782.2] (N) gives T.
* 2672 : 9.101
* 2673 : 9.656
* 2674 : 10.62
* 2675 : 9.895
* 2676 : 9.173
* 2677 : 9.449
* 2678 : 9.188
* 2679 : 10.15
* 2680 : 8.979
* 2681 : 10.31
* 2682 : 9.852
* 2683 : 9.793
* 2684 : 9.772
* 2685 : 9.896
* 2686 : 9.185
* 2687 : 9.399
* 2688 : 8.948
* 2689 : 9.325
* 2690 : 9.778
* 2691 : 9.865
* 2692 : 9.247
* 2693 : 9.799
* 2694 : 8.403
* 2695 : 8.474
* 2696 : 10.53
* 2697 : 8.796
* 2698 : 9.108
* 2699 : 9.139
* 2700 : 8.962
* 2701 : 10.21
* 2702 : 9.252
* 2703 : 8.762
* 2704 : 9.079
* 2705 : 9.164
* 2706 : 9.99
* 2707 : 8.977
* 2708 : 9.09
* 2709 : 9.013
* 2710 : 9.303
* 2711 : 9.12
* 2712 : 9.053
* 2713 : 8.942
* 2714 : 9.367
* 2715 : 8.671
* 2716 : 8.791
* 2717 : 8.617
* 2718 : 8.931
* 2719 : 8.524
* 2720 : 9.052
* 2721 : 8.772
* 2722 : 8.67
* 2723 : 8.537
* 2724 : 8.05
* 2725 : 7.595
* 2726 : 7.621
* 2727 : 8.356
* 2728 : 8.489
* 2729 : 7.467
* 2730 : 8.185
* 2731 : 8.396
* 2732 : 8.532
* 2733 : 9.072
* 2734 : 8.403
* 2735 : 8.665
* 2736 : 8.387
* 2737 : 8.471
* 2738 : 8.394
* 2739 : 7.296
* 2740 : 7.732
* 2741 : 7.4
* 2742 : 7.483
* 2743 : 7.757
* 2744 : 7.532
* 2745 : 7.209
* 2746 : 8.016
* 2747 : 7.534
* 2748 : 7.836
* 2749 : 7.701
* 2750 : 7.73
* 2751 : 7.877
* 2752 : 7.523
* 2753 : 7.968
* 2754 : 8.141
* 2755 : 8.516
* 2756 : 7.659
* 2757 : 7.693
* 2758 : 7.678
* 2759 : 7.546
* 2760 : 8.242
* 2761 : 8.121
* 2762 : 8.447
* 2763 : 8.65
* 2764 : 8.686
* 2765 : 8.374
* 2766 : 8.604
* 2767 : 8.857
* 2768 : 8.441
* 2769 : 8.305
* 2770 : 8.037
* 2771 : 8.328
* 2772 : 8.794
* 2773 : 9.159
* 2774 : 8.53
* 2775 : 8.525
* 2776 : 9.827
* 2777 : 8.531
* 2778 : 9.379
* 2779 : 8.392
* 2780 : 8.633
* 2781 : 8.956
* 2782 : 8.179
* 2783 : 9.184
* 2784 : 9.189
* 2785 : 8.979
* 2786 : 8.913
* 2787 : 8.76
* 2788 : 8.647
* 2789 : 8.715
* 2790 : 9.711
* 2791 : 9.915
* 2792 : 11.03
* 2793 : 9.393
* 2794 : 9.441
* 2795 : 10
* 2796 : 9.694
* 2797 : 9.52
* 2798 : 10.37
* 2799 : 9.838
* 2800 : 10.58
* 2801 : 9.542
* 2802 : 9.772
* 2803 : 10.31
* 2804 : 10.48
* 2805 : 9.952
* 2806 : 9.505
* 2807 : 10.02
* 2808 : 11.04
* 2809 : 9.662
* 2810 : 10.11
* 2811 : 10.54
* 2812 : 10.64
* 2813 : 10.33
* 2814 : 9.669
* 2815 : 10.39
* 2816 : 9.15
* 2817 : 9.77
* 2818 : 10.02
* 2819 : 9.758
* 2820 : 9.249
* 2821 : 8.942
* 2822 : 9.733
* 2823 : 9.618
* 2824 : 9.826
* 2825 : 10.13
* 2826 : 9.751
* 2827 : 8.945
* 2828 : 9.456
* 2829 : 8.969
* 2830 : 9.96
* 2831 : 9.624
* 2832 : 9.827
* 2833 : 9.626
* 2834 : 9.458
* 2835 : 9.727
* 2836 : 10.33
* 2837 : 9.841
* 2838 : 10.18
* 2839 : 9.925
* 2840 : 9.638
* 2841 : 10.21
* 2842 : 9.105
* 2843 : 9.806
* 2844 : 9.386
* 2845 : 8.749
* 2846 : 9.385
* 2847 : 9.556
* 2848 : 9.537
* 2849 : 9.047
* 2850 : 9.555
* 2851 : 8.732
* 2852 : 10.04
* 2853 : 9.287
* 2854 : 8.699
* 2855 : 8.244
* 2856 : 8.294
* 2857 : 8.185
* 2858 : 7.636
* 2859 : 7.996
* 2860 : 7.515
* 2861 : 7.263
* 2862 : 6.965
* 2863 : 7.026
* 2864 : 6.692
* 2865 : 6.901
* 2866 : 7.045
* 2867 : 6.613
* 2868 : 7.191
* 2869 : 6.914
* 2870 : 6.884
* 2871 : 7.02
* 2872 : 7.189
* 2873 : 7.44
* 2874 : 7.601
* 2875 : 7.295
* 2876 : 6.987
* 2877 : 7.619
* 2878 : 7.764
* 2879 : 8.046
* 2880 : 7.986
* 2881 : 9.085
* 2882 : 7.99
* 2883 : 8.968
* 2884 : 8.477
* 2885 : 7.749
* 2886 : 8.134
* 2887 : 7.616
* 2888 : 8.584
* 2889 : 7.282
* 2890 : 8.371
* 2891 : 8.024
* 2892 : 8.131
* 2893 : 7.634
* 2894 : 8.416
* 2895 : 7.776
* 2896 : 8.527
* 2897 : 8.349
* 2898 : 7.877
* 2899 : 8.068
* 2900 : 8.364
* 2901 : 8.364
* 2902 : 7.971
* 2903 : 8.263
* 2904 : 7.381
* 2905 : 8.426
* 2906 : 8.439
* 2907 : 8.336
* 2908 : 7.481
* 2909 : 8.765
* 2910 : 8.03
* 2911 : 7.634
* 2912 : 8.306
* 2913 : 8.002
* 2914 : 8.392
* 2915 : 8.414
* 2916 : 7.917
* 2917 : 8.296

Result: 1.1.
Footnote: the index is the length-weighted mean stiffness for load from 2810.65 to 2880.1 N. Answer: 8.81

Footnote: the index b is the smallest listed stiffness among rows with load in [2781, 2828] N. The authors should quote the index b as 8.179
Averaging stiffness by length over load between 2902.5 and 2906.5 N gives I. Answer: 8.13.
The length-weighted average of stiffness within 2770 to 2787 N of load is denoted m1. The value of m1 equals 8.82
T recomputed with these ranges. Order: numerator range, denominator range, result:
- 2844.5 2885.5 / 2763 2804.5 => 0.87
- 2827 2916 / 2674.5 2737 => 0.93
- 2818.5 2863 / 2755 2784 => 1.08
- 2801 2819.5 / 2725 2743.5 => 1.24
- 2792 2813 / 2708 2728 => 1.16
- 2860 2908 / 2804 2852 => 0.80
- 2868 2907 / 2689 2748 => 0.91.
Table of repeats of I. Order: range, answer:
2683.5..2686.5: 9.62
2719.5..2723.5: 8.76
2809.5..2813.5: 10.4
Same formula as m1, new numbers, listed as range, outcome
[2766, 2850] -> 9.5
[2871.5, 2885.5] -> 7.87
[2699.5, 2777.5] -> 8.43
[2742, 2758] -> 7.77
